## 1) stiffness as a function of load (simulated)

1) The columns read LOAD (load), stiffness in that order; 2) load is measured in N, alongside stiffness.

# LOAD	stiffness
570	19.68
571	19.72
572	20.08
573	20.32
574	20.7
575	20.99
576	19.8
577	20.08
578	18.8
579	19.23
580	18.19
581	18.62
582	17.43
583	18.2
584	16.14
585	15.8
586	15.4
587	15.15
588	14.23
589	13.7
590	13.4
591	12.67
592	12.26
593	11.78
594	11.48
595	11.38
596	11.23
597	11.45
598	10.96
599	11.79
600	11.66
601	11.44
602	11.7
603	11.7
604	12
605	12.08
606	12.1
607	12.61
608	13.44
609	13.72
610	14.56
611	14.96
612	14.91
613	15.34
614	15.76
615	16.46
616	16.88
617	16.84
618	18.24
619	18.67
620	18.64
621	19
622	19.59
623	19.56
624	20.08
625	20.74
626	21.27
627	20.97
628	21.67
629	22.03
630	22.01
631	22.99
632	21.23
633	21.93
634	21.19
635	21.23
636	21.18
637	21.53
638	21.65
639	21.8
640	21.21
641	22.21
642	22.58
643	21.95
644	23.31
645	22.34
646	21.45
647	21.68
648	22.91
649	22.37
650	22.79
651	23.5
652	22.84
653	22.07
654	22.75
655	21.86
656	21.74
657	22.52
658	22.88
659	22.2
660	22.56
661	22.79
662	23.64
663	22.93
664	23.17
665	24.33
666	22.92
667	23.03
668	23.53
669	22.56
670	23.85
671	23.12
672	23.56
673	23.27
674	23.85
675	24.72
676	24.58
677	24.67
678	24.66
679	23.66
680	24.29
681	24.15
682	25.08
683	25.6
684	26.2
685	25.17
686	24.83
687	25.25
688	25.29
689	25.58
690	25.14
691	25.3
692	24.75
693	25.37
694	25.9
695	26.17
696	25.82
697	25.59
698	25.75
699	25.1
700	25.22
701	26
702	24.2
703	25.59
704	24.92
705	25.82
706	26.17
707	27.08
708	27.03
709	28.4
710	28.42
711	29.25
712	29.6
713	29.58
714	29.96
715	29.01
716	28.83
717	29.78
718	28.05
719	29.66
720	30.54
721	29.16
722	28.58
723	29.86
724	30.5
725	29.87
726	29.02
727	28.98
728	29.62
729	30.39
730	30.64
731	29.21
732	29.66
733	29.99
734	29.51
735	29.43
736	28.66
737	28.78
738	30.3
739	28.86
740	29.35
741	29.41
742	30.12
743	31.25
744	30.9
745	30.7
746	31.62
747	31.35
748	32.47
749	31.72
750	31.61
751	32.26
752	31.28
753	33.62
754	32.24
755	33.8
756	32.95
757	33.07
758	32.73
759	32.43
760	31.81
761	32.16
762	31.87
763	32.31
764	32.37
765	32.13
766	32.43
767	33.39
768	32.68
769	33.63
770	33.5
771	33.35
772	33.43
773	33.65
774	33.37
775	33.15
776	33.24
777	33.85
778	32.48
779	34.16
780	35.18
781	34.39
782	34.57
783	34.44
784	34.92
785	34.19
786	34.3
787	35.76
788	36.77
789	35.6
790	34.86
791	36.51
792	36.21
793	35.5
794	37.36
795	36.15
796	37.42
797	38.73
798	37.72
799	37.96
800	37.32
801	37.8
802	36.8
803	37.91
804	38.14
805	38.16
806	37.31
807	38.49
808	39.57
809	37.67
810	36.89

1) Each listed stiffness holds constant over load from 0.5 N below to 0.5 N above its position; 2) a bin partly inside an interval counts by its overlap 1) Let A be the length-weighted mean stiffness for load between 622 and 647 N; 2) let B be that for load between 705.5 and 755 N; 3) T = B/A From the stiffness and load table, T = 1.4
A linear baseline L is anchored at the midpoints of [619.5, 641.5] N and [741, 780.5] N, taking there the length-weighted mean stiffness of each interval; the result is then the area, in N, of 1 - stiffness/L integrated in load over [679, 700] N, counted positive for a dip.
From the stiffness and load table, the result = 0.8 N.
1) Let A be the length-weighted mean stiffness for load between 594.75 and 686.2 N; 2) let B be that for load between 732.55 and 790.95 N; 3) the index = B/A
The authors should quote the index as 1.6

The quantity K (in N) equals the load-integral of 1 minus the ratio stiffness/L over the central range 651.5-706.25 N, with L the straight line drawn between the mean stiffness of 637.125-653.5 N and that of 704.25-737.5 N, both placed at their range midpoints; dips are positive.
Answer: 2.2 N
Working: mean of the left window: 22.3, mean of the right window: 29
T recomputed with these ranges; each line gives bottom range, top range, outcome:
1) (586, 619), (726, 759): 2.29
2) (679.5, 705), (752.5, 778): 1.30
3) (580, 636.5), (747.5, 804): 2.12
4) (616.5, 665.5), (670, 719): 1.20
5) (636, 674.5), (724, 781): 1.40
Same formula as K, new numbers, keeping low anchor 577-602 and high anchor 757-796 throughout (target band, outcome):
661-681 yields -0.7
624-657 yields -3.8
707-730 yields -1.1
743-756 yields -0.3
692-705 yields 0.2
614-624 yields -0.4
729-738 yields 0.0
